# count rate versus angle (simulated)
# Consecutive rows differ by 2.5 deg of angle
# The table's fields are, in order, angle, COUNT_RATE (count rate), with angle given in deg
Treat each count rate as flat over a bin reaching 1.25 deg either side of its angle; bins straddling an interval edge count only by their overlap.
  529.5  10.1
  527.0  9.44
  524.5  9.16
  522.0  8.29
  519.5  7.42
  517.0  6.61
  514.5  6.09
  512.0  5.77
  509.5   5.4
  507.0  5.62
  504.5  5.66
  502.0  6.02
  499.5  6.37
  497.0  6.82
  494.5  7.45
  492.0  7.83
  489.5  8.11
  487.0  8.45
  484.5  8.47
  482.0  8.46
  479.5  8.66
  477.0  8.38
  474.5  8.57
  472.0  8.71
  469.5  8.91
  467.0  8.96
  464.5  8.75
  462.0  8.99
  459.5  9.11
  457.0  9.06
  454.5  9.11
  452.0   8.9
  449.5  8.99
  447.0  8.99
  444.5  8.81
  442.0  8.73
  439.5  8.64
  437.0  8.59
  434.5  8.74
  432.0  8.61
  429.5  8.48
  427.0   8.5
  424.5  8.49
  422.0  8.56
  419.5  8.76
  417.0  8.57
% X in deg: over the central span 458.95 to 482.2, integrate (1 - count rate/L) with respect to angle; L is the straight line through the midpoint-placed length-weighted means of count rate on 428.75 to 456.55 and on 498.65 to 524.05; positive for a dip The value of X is -2.76 deg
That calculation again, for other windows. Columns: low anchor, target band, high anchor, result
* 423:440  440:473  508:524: -3.7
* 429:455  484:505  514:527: 2.2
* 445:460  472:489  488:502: -1.5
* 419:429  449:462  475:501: -1.3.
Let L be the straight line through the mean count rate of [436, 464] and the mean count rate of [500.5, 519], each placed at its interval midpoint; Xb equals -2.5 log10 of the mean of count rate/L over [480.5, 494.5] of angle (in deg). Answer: -0.16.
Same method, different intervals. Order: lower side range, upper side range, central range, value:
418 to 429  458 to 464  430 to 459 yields -0.002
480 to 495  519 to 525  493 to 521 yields 0.288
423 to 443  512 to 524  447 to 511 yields -0.026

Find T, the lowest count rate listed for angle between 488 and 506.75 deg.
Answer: 5.66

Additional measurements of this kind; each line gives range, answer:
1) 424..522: 5.4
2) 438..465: 8.64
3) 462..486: 8.38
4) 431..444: 8.59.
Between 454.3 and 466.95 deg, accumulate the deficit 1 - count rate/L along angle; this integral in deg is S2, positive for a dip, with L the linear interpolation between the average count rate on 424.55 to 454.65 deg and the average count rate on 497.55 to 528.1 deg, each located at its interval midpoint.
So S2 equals -1.3 deg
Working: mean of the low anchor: 8.73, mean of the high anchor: 6.81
